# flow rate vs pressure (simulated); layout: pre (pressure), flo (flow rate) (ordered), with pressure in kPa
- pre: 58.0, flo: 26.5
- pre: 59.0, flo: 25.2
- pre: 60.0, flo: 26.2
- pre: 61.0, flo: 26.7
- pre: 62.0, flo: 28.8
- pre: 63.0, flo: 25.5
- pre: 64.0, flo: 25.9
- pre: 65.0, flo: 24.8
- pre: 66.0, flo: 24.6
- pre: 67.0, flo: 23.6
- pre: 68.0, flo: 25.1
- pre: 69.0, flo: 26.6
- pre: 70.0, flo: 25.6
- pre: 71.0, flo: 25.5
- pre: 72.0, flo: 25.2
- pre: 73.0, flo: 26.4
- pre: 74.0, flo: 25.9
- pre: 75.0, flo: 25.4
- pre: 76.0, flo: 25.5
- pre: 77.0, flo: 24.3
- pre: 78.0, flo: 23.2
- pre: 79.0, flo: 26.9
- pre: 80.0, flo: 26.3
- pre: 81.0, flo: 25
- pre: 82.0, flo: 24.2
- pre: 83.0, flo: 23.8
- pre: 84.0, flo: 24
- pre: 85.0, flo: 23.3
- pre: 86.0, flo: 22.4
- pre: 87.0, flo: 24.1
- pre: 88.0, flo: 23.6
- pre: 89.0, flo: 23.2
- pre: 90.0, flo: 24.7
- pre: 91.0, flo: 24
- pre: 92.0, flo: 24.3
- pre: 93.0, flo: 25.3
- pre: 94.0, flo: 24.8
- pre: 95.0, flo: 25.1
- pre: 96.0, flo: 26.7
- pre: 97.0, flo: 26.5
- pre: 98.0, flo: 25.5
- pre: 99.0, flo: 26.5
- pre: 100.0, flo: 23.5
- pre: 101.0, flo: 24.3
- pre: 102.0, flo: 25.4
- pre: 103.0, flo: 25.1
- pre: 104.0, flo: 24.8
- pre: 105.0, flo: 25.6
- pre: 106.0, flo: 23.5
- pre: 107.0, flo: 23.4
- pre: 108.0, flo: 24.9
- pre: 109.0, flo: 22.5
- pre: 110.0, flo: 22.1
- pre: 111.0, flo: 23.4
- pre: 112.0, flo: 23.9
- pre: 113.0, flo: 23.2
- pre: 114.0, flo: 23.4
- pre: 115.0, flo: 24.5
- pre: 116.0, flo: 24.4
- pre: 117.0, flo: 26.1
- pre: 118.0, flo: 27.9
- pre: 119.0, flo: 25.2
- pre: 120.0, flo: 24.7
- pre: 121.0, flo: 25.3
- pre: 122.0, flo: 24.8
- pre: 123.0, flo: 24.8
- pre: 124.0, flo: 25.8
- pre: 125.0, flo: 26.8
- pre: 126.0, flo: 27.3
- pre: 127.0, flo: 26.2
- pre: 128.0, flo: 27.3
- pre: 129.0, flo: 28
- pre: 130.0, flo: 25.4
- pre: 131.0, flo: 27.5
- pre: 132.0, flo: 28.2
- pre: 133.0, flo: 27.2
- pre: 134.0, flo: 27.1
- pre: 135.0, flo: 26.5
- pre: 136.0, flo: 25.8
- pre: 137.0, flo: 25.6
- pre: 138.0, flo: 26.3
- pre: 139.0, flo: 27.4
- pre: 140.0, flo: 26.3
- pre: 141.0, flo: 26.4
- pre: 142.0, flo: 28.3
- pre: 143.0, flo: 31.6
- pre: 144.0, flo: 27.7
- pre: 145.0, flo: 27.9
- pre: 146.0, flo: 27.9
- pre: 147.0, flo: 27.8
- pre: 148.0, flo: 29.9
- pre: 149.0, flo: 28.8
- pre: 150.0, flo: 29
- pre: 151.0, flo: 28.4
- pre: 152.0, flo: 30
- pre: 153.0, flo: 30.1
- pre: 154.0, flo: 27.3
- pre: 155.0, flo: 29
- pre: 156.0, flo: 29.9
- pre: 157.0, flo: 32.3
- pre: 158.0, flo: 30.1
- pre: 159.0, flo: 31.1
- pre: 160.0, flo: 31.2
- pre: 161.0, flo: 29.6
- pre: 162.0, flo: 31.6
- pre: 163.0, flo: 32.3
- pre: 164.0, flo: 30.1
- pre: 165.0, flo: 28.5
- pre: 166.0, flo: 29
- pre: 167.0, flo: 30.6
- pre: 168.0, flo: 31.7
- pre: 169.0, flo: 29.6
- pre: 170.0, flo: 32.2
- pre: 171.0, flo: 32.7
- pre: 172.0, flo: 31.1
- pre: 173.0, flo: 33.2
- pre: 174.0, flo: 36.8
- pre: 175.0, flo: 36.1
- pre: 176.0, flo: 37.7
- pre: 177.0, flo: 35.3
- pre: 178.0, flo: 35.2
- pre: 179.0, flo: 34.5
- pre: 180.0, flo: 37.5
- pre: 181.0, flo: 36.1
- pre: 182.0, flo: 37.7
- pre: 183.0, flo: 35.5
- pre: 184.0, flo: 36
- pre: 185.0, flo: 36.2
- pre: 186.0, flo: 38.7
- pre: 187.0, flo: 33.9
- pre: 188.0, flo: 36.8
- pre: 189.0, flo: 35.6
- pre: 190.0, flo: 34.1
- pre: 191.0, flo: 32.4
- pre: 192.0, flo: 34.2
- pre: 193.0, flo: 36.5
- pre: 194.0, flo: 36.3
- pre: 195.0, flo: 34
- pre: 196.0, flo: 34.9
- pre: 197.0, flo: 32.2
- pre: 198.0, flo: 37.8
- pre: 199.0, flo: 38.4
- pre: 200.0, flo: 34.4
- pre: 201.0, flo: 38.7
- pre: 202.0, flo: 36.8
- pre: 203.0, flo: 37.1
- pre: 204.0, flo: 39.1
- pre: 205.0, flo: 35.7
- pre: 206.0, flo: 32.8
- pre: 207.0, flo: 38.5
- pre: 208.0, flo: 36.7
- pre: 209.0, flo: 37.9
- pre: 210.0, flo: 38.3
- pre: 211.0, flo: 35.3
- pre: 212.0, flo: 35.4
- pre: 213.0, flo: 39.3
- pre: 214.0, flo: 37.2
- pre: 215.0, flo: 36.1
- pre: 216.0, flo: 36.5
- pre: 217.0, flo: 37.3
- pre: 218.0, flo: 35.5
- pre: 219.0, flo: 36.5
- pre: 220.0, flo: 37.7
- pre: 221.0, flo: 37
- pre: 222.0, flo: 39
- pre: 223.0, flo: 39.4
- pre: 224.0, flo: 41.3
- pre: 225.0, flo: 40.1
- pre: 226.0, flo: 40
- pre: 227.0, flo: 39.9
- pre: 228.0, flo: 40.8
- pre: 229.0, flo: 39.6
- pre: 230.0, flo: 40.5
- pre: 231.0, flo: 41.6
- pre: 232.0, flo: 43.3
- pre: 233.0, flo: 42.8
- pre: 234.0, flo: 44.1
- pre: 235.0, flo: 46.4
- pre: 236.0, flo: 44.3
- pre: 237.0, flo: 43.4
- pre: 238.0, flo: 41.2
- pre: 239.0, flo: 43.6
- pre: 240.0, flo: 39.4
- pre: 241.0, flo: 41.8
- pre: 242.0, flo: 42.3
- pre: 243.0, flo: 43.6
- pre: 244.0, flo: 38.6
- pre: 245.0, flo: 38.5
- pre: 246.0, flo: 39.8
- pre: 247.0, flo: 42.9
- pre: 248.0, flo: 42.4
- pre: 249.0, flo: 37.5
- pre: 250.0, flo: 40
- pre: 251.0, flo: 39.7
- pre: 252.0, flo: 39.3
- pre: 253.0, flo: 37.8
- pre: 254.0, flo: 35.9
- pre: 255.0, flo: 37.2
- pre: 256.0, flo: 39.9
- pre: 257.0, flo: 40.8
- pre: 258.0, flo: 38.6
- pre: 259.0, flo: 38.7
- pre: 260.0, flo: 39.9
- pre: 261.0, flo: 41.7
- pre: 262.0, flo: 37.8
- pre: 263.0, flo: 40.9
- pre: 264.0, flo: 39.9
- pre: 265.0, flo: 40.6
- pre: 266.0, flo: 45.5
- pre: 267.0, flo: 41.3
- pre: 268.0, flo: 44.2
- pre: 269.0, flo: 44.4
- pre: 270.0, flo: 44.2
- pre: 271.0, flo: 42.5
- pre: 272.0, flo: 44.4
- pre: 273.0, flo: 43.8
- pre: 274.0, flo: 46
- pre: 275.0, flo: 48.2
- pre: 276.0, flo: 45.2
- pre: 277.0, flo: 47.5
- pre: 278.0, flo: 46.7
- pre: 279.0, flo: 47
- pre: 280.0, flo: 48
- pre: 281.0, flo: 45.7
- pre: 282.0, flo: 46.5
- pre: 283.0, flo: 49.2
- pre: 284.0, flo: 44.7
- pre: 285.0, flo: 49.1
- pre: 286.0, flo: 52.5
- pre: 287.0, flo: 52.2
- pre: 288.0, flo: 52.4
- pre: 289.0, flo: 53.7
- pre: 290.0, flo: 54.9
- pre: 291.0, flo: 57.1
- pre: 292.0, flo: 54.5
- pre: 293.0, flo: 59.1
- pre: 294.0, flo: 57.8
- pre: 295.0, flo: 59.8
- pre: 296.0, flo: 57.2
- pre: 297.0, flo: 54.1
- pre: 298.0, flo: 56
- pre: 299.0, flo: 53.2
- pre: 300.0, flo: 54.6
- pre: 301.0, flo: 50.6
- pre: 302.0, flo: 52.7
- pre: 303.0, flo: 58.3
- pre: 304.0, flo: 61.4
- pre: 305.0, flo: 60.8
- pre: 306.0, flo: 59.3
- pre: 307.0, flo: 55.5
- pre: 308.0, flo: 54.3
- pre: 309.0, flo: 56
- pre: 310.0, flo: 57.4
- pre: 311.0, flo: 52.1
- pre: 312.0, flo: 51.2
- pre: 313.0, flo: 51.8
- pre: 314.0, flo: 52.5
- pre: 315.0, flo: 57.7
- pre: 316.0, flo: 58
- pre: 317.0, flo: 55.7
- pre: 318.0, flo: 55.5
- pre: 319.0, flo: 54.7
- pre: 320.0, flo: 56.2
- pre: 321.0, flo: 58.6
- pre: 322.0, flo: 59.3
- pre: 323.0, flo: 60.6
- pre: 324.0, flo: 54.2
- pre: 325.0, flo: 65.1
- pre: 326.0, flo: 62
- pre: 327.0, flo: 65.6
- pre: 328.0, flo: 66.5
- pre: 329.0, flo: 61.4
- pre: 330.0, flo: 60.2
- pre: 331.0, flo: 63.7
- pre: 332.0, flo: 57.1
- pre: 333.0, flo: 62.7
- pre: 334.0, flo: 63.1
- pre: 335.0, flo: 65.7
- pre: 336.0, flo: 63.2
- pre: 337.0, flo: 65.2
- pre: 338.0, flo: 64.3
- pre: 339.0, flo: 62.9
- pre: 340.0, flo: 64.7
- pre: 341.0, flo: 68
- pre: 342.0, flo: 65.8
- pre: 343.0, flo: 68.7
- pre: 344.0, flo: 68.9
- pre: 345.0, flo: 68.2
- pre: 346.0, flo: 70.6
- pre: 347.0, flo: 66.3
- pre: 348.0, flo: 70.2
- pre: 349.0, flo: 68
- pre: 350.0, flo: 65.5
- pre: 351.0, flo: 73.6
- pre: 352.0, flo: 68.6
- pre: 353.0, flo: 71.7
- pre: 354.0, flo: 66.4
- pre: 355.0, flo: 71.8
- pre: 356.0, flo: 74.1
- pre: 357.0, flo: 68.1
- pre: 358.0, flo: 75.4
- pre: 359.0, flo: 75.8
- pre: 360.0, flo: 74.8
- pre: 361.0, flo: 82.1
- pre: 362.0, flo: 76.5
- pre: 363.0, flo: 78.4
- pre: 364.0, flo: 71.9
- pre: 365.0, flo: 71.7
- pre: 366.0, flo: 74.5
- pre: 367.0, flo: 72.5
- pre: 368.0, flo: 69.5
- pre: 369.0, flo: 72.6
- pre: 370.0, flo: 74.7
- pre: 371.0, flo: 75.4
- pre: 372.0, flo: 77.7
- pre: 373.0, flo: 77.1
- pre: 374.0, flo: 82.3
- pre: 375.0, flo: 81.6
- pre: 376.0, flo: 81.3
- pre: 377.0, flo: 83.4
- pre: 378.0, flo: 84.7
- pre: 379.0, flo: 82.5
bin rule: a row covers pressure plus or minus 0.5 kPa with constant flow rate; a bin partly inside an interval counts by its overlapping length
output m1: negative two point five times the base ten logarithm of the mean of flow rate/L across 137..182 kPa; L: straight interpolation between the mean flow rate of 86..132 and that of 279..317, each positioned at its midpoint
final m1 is 0.07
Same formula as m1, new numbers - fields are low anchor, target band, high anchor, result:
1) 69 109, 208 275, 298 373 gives 0.21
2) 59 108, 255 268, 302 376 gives 0.30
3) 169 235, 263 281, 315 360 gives 0.15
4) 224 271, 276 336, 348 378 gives 0.04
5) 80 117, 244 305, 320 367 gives 0.19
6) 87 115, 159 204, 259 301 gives 0.03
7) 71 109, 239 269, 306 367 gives 0.26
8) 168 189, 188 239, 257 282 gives 0.01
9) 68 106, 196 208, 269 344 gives 0.13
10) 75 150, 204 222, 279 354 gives 0.14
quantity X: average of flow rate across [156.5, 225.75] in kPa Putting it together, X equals 35.2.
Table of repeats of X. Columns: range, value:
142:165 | 29.7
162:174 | 31.3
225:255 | 41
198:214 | 37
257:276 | 42.4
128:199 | 31.5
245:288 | 43.2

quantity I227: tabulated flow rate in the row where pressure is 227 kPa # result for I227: 39.9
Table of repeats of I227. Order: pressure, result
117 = 26.1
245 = 38.5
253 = 37.8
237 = 43.4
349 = 68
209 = 37.9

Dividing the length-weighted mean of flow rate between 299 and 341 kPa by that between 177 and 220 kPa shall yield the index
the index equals 1.63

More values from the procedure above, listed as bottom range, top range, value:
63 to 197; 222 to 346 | 1.79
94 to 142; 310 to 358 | 2.48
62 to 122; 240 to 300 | 1.84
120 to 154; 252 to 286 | 1.58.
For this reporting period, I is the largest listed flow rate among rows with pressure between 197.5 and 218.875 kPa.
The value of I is 39.3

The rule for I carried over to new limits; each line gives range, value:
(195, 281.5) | 48.2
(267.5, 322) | 61.4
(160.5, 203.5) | 38.7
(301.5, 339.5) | 66.5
